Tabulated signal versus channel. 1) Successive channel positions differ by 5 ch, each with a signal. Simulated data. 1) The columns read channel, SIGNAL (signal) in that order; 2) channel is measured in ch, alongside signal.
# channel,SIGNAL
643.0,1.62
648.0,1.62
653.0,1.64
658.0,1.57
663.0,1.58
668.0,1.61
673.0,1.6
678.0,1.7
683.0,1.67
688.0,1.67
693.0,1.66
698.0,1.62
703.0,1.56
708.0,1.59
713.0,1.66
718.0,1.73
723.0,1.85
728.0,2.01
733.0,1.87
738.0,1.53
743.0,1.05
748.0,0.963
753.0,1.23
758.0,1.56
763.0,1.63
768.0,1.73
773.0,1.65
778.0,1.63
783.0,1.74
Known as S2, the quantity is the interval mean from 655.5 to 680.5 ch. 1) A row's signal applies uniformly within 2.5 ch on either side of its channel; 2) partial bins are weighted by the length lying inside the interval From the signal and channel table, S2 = 1.61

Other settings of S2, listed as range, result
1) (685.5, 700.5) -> 1.65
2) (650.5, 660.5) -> 1.6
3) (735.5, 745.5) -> 1.29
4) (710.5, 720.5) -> 1.69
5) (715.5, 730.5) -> 1.86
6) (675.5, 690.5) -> 1.68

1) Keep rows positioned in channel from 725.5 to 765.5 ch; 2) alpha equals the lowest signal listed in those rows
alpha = 0.963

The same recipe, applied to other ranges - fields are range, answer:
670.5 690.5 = 1.6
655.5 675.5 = 1.57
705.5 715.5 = 1.59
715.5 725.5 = 1.73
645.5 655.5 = 1.62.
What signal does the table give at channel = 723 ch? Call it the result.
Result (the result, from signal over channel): 1.85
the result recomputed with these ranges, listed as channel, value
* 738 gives 1.53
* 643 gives 1.62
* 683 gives 1.67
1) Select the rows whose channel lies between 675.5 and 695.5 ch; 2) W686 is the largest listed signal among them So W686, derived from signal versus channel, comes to 1.7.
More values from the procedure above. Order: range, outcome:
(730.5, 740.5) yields 1.87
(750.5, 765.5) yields 1.63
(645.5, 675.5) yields 1.64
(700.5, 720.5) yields 1.73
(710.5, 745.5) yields 2.01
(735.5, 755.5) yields 1.53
